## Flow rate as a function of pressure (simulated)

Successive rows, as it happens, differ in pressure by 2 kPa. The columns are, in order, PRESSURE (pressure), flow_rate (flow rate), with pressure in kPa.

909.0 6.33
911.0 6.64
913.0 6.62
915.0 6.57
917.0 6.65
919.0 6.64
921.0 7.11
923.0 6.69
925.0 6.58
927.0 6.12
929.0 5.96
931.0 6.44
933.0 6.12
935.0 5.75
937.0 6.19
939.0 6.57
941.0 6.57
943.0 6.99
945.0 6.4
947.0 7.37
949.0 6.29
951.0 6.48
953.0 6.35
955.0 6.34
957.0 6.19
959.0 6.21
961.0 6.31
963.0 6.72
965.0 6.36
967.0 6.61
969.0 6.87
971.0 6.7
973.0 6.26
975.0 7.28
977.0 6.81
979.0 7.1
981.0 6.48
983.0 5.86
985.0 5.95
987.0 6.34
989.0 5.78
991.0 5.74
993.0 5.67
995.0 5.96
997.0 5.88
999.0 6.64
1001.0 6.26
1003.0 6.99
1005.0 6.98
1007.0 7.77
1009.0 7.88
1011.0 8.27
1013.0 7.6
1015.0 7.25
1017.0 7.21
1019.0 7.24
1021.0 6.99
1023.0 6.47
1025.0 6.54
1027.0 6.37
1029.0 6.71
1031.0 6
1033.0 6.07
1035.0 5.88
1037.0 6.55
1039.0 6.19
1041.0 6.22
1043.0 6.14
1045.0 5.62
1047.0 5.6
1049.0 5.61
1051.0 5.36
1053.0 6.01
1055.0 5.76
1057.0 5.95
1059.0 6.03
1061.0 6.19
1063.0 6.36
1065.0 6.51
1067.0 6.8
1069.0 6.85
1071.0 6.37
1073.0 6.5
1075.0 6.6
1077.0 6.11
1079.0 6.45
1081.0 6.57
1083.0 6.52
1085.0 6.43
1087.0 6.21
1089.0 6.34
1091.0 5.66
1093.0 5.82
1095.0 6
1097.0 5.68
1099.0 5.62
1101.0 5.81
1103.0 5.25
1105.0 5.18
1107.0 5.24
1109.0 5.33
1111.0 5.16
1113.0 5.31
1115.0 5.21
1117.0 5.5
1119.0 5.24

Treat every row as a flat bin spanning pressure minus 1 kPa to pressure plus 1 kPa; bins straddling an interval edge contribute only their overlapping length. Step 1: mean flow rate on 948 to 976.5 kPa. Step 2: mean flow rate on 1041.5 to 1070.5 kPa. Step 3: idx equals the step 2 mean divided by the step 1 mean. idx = 0.9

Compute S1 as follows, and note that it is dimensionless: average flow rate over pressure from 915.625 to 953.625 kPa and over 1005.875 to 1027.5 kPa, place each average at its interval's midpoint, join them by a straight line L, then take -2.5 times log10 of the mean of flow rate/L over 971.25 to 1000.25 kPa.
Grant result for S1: 0.11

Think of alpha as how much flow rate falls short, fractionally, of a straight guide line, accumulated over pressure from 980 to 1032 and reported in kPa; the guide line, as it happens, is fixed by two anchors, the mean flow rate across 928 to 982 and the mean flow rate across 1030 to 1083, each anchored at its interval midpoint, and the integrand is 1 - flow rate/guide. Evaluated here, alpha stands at -2.5 kPa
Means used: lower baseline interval 6.51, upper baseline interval 6.17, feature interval 6.65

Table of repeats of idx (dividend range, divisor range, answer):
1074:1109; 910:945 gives 0.92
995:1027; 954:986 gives 1.08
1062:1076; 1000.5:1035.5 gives 0.95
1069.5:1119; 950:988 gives 0.90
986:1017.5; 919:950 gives 1.04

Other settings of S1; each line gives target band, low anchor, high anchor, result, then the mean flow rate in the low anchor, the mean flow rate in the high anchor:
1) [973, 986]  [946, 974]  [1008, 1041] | 0.007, 6.5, 6.81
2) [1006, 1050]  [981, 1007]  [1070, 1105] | -0.077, 6.24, 6.09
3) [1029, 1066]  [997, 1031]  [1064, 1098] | 0.110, 7.01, 6.32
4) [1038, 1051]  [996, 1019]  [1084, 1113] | 0.124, 7.16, 5.68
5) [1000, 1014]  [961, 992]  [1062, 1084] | -0.144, 6.45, 6.51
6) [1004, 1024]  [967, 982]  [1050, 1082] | -0.126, 6.77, 6.28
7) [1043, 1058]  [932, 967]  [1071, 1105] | 0.081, 6.43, 6.08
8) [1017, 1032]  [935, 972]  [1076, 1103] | -0.064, 6.51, 6.06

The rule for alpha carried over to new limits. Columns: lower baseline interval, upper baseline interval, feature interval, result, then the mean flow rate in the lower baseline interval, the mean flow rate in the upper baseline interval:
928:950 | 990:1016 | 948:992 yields 1.40 kPa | 6.42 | 6.84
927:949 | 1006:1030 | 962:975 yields 0.14 kPa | 6.42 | 7.19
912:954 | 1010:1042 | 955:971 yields 0.24 kPa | 6.5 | 6.72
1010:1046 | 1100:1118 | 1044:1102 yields -2.17 kPa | 6.63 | 5.33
